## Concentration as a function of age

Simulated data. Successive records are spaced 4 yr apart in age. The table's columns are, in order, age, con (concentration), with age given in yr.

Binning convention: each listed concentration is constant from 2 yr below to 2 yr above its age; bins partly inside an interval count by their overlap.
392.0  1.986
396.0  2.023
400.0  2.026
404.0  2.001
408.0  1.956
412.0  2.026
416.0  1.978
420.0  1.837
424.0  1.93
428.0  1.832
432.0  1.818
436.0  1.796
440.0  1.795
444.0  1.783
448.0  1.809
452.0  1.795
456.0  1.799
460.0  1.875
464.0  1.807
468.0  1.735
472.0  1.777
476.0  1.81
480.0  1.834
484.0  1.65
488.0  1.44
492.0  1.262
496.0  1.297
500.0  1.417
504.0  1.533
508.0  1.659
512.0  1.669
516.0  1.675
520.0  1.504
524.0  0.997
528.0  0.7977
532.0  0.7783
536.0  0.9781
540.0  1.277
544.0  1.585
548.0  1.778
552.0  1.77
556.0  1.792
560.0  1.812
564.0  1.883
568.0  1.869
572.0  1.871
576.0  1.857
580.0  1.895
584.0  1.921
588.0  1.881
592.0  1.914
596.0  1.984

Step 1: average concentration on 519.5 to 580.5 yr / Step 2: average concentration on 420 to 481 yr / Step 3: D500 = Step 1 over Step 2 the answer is 0.8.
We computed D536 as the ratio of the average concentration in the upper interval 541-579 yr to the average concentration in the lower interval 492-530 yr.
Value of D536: 1.3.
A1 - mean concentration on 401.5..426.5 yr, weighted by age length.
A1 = 1.95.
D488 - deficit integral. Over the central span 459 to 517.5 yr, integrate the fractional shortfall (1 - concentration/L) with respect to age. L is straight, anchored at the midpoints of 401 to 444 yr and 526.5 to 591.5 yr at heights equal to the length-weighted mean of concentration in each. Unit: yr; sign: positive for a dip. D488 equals 4.64 yr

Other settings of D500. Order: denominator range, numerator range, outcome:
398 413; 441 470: 0.90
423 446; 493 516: 0.83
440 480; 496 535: 0.74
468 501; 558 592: 1.19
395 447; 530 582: 0.85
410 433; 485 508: 0.75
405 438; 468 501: 0.83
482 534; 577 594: 1.40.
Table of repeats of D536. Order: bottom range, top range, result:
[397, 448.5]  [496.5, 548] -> 0.71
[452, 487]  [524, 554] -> 0.71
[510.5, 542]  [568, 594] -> 1.57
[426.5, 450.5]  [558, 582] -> 1.03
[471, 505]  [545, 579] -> 1.18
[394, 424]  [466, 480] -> 0.90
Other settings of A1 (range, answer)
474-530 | 1.47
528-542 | 0.981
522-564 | 1.38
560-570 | 1.86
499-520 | 1.59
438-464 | 1.81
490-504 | 1.35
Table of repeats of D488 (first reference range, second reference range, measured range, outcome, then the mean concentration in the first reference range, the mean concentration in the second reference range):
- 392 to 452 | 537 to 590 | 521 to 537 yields 7.8 yr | 1.9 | 1.77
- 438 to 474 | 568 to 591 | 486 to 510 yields 5.2 yr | 1.8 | 1.88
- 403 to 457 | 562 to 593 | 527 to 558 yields 8.6 yr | 1.87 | 1.89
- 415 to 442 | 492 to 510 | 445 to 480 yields -3.0 yr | 1.85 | 1.45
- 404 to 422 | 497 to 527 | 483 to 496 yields 1.4 yr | 1.95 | 1.46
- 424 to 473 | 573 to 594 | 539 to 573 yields 2.3 yr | 1.81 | 1.89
